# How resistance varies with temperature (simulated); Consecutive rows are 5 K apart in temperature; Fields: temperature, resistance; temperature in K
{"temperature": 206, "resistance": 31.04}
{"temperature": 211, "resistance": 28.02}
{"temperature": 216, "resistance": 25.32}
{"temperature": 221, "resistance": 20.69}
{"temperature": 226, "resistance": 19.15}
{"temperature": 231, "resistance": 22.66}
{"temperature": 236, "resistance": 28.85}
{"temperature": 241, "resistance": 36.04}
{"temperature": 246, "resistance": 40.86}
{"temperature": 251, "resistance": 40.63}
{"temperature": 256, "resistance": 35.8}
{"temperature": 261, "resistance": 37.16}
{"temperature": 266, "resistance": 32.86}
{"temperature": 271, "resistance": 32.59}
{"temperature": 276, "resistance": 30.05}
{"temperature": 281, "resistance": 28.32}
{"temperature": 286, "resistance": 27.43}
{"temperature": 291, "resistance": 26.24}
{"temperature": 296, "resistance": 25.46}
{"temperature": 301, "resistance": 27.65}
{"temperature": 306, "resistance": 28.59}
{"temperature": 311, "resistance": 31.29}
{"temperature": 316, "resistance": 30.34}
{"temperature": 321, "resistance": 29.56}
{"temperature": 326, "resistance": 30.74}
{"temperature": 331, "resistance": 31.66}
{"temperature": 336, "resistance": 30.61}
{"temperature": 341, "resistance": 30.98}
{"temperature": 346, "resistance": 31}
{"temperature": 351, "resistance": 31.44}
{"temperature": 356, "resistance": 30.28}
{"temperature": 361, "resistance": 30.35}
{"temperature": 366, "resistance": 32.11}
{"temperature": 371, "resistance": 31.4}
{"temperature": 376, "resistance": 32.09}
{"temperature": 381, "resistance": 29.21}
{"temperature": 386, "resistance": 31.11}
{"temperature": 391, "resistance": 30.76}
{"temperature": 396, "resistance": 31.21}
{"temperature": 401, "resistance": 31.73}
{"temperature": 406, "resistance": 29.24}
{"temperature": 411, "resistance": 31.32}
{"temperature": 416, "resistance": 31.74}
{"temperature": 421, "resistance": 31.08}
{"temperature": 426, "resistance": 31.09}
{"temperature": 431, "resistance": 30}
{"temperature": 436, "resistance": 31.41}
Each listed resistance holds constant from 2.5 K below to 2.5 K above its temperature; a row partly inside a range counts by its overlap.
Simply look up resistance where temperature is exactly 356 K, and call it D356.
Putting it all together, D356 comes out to 30.28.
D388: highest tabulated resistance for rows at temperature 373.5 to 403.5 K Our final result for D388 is 32.09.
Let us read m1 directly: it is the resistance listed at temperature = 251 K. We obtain 40.63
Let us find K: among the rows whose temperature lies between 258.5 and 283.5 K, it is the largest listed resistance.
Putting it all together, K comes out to 37.16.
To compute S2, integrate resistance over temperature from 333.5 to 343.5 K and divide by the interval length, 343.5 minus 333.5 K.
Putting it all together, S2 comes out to 30.8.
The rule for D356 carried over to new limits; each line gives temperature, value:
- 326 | 30.74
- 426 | 31.09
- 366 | 32.11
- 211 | 28.02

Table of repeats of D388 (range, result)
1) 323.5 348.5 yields 31.66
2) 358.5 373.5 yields 32.11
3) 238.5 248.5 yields 40.86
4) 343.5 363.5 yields 31.44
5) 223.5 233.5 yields 22.66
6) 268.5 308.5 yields 32.59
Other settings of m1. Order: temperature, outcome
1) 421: 31.08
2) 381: 29.21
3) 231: 22.66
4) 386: 31.11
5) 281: 28.32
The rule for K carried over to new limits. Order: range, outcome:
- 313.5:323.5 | 30.34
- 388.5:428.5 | 31.74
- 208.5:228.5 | 28.02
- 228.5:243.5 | 36.04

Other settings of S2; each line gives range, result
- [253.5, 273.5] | 34.6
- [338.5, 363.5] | 30.8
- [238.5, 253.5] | 39.2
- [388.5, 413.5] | 30.9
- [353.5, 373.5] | 31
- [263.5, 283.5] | 31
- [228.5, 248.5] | 32.1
